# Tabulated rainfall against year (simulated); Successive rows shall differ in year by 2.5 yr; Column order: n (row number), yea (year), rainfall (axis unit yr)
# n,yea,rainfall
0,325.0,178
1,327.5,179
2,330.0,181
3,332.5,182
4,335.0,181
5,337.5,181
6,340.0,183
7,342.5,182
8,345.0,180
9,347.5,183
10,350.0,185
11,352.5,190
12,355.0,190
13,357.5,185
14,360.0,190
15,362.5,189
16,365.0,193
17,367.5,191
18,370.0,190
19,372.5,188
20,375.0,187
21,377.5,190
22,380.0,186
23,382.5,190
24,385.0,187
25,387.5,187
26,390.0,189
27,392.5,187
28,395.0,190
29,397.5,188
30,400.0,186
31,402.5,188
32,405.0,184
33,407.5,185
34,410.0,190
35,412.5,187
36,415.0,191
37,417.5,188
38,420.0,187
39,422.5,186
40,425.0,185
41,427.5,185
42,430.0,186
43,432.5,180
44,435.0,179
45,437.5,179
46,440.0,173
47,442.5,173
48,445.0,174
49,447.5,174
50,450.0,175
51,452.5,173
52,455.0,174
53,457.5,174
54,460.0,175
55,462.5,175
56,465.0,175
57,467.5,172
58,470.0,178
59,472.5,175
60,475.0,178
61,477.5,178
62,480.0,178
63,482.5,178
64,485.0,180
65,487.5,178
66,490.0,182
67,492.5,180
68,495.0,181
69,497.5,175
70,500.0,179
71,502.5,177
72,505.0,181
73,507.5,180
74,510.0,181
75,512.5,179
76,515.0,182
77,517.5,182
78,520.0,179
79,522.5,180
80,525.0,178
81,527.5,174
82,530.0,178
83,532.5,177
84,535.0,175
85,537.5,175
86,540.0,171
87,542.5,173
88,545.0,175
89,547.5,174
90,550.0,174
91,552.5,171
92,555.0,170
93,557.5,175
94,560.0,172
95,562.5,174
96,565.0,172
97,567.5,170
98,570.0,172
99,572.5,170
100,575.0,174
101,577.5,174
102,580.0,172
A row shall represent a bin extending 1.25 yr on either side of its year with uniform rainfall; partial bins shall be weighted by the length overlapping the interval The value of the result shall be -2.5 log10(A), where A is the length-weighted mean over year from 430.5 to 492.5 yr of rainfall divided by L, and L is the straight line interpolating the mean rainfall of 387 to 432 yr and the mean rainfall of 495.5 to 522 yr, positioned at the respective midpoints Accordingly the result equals 0.04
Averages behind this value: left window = 187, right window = 180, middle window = 176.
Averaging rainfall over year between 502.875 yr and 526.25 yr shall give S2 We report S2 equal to 180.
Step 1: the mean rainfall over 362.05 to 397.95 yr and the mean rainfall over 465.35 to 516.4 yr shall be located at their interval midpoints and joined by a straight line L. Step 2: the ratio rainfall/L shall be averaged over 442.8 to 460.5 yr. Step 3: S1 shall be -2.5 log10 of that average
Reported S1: 0.05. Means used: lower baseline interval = 189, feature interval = 174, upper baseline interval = 179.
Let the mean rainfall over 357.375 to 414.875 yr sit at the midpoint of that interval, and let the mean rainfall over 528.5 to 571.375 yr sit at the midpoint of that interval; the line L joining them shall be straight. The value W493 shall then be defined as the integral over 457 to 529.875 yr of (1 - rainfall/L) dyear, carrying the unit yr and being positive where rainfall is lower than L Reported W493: 0.2 yr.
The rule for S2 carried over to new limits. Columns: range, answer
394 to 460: 182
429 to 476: 176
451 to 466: 174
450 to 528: 178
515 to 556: 176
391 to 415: 187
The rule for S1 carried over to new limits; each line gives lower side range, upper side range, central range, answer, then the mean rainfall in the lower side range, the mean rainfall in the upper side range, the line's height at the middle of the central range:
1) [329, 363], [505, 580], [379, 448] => -0.020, 184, 175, 181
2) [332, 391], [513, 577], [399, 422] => -0.022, 187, 175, 183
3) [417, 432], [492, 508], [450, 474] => 0.047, 186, 179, 182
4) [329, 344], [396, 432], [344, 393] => -0.024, 182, 187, 184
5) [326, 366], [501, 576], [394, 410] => -0.030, 185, 176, 182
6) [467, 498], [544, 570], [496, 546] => -0.014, 178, 173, 175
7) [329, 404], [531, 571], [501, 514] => -0.020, 187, 173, 176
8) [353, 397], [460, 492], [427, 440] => 0.008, 189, 177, 182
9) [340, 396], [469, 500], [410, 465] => 0.014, 188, 178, 182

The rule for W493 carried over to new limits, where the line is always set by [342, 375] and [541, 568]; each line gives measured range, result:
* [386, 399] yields -0.2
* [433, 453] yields 0.7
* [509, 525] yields -0.4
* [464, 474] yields 0.2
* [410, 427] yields -0.4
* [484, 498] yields -0.2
